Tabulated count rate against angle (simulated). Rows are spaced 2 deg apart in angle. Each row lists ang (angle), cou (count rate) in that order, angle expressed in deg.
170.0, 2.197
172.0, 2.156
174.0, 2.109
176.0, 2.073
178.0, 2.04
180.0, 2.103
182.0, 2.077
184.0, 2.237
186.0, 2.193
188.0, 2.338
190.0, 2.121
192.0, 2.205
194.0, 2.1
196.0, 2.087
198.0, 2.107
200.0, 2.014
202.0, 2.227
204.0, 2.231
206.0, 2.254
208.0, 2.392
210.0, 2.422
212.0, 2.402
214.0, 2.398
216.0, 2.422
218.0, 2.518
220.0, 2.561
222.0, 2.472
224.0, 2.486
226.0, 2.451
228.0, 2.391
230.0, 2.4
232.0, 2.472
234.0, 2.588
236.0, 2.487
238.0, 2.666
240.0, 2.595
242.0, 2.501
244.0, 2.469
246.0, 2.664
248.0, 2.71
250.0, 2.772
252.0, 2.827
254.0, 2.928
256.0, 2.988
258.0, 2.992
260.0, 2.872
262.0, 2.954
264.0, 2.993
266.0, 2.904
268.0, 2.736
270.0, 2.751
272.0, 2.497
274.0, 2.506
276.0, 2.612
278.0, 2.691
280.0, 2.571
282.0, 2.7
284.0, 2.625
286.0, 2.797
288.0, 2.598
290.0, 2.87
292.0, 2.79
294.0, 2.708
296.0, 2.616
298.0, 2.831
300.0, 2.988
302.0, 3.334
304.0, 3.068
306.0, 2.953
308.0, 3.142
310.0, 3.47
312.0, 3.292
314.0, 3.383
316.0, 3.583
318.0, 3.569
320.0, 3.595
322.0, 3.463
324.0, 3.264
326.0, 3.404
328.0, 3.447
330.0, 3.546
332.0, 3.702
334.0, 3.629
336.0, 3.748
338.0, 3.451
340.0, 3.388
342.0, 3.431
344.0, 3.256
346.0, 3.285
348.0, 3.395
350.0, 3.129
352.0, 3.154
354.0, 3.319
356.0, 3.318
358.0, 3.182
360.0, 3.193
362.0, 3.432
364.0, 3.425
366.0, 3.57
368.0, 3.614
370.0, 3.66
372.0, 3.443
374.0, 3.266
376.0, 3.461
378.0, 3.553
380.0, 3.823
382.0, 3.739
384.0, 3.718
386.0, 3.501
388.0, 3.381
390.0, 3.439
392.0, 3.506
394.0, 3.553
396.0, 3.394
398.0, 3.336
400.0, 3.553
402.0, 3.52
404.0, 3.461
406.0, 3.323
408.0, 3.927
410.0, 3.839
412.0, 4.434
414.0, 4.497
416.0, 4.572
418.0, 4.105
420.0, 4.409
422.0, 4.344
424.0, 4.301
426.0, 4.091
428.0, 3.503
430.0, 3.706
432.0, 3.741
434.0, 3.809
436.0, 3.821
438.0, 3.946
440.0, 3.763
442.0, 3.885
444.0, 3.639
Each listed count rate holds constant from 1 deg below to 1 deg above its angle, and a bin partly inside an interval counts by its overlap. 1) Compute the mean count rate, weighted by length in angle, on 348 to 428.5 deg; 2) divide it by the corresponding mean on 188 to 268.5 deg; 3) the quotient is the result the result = 1.4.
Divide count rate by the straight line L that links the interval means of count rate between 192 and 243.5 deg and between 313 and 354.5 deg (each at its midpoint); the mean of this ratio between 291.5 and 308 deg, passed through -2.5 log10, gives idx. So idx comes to 0.07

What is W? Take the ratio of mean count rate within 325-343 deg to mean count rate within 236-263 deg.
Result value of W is 1.28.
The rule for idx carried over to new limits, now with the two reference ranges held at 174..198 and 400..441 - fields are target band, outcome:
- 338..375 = 0.03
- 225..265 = -0.04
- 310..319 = -0.11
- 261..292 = 0.04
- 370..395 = 0.03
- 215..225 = -0.04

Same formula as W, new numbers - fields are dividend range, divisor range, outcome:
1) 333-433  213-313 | 1.32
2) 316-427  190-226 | 1.56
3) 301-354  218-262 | 1.28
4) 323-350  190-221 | 1.51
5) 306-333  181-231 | 1.49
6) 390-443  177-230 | 1.69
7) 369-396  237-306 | 1.28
